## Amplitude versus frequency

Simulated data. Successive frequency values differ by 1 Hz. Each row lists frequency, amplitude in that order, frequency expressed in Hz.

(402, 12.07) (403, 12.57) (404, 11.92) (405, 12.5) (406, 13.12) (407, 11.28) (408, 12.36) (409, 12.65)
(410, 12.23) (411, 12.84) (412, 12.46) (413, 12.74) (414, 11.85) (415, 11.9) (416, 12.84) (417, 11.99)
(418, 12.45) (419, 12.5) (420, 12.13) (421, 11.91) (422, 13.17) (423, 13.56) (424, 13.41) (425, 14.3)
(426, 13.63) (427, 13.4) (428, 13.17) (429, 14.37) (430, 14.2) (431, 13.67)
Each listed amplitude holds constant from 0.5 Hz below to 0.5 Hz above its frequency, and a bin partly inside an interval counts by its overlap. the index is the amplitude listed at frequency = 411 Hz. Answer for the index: 12.84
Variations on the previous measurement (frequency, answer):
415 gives 11.9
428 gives 13.17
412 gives 12.46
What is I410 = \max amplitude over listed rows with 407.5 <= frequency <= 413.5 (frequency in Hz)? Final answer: 12.84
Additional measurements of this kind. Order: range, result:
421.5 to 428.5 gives 14.3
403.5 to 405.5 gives 12.5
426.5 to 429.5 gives 14.37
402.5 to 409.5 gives 13.12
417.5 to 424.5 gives 13.56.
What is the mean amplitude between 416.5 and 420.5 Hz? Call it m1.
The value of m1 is 12.3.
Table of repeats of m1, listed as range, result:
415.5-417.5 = 12.4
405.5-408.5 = 12.3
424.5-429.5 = 13.8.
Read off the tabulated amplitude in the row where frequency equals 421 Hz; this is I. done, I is 11.91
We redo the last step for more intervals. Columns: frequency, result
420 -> 12.13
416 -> 12.84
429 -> 14.37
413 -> 12.74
